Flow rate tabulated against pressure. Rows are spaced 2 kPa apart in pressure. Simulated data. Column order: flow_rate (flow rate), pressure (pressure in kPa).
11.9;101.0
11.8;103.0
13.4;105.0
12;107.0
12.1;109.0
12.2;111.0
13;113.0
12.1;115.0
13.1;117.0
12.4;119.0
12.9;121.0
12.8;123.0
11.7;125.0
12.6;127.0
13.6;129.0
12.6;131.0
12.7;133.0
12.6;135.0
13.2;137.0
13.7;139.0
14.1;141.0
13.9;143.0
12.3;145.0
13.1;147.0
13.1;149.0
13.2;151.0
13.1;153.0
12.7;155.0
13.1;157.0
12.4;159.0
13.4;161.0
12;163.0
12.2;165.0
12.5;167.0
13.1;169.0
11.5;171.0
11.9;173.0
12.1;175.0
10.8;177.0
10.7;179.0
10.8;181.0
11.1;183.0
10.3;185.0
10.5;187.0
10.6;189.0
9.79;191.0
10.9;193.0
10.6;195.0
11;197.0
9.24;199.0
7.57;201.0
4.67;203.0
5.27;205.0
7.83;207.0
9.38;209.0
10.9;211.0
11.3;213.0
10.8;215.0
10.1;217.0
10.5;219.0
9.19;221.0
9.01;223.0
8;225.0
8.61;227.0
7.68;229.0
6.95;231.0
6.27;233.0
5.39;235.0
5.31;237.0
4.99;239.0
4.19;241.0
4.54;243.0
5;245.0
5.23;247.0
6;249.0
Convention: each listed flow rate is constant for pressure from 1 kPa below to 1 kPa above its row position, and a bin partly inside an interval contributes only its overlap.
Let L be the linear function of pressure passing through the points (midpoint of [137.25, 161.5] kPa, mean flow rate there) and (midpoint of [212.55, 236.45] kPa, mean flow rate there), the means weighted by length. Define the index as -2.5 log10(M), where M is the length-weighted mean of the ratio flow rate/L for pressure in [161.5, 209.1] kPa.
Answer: 0.073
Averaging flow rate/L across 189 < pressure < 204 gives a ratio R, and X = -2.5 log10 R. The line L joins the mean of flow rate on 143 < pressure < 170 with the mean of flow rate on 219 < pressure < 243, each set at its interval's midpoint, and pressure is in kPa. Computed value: 0.06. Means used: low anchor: 12.8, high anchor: 6.93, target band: 9.21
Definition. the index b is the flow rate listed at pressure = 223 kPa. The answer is 9.01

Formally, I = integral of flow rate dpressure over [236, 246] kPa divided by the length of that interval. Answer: 4.81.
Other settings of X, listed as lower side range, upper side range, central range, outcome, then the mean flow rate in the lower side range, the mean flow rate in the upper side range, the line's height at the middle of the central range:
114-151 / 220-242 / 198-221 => -0.10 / 12.9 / 6.87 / 8.19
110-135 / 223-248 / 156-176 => -0.22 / 12.6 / 6.13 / 10.1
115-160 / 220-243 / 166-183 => -0.11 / 12.9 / 6.77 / 10.5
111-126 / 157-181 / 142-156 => -0.07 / 12.5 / 12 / 12.2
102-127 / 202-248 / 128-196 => -0.18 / 12.5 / 7.44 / 10.3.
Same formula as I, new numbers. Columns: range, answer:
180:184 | 10.9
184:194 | 10.4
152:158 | 13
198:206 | 6.69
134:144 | 13.5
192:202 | 9.86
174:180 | 11.2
